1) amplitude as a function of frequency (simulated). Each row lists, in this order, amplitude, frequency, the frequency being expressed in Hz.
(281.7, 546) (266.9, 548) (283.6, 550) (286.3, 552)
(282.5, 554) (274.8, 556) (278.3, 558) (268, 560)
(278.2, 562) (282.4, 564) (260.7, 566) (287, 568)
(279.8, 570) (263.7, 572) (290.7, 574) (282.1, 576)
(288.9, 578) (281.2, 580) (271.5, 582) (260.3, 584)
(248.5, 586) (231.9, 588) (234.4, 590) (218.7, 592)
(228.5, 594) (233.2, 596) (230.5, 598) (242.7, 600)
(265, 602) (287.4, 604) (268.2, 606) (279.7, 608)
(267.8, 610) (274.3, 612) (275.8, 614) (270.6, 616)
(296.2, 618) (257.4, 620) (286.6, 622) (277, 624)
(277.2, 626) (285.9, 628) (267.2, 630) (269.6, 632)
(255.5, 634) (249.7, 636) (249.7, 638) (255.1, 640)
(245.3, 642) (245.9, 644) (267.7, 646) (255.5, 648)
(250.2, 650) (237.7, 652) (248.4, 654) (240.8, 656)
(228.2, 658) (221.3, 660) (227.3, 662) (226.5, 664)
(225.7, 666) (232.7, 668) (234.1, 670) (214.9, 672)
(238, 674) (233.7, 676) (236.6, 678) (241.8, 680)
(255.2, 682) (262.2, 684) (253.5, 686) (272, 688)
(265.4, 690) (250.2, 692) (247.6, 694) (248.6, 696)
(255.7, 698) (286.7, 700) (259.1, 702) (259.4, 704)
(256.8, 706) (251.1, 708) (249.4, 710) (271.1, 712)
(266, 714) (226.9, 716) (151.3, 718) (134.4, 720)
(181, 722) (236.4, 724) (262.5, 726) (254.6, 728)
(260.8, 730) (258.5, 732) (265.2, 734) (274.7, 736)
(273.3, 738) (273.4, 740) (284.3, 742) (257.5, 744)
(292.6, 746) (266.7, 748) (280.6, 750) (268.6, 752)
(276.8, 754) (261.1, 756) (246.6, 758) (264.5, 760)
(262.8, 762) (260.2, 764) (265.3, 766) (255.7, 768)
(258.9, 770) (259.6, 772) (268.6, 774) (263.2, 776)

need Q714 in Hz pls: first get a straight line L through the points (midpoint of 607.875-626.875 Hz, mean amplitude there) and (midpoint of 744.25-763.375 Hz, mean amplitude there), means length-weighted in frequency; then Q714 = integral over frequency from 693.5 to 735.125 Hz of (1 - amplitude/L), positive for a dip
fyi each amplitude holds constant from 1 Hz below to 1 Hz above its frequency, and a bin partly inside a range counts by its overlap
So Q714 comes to 4.38 Hz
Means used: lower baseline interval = 276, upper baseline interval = 268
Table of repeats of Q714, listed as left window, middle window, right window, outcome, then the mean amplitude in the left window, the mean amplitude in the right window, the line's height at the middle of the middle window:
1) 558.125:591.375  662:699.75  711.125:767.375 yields 2.0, 269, 253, 259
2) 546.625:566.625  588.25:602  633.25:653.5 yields 1.6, 277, 251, 265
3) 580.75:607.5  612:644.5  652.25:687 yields -3.2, 249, 237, 243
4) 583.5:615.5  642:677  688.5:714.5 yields 2.6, 253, 259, 257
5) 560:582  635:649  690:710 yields 0.7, 279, 257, 267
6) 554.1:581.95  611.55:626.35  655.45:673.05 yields -1.5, 278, 228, 251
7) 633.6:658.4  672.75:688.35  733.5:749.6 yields 0.6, 249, 274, 258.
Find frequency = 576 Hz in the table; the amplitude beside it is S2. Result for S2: 282.1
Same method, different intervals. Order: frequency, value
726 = 262.5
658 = 228.2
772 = 259.6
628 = 285.9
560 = 268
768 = 255.7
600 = 242.7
